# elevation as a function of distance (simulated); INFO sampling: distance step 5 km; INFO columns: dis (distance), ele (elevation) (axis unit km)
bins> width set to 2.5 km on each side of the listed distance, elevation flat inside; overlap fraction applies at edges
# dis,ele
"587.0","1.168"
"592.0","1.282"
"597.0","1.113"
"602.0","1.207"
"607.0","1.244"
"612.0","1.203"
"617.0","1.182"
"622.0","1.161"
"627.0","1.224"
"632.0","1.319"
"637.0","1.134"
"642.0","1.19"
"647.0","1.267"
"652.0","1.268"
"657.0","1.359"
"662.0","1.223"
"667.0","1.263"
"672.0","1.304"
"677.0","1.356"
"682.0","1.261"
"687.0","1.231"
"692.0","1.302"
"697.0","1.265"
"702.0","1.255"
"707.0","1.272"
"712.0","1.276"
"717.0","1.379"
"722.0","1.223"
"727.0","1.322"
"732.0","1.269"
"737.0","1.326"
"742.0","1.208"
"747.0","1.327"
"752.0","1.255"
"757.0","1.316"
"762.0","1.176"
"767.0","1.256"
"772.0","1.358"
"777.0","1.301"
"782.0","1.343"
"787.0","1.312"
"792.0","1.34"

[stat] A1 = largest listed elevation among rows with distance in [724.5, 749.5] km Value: 1.327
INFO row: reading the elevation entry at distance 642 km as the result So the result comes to 1.19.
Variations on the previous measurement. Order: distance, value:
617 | 1.182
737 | 1.326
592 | 1.282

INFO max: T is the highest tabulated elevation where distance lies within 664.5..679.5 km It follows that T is 1.356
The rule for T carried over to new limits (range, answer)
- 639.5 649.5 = 1.267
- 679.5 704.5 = 1.302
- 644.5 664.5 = 1.359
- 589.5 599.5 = 1.282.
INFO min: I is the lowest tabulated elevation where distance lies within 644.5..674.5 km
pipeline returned 1.223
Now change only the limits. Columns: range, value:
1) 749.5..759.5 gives 1.255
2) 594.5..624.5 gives 1.113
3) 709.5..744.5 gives 1.208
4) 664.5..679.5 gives 1.263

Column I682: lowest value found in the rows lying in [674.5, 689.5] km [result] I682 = 1.231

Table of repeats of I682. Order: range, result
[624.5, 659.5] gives 1.134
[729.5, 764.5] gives 1.176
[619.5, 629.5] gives 1.161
